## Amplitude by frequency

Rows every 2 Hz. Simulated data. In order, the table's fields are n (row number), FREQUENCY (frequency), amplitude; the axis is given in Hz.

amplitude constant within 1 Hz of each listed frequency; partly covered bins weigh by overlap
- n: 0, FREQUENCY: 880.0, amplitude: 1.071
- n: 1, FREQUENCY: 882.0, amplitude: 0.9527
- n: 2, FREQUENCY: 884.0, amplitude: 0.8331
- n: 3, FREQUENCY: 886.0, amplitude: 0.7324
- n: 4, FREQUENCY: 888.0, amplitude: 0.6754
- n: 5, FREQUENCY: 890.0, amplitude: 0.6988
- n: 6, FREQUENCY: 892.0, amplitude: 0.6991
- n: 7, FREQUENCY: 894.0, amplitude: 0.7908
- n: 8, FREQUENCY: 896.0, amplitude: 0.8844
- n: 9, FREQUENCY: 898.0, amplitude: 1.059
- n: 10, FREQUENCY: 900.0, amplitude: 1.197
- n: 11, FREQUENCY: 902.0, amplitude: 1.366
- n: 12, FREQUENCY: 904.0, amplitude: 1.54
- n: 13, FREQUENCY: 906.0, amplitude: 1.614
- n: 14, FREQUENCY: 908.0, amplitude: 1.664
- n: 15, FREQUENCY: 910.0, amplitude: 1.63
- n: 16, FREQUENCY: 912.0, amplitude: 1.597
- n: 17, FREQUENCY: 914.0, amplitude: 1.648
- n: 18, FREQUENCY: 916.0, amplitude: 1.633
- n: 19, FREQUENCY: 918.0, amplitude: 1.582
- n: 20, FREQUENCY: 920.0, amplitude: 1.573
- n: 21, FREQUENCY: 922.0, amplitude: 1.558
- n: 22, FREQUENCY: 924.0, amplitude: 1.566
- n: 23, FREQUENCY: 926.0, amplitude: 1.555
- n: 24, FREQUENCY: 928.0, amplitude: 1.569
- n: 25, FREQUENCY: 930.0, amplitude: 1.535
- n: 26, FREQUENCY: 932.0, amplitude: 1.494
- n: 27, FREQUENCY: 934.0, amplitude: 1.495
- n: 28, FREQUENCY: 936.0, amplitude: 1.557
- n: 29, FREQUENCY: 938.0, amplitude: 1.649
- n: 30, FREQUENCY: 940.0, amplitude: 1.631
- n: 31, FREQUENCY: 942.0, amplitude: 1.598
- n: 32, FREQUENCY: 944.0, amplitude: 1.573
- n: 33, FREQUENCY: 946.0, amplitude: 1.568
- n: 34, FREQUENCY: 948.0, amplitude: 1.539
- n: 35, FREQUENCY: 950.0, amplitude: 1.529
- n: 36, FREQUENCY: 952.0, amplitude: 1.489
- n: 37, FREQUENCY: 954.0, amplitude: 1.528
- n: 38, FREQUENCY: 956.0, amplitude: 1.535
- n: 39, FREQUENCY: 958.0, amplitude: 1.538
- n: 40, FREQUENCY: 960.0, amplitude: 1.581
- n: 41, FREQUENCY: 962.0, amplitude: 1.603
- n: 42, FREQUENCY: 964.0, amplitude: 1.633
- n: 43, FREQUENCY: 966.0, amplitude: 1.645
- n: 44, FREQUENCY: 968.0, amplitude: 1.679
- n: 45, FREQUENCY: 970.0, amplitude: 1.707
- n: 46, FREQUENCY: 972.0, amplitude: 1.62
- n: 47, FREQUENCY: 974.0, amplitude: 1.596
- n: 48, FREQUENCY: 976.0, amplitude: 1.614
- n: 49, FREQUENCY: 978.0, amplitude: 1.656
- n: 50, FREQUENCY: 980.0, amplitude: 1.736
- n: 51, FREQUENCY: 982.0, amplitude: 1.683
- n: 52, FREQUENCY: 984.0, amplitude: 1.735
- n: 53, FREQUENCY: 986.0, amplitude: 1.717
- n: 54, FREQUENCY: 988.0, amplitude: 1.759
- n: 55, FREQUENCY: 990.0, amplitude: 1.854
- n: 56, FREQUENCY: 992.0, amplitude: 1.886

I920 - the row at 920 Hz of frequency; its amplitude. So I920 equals 1.573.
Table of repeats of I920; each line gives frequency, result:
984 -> 1.735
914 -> 1.648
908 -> 1.664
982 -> 1.683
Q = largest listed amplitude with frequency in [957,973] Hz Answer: 1.707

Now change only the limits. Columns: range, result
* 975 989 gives 1.759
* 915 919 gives 1.633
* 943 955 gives 1.573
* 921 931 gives 1.569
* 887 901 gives 1.197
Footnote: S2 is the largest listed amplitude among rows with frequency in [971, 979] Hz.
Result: 1.656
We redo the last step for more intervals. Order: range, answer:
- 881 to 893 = 0.9527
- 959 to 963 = 1.603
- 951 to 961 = 1.581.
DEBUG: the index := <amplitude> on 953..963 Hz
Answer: 1.56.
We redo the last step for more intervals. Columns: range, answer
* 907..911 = 1.65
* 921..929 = 1.56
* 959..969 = 1.63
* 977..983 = 1.69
